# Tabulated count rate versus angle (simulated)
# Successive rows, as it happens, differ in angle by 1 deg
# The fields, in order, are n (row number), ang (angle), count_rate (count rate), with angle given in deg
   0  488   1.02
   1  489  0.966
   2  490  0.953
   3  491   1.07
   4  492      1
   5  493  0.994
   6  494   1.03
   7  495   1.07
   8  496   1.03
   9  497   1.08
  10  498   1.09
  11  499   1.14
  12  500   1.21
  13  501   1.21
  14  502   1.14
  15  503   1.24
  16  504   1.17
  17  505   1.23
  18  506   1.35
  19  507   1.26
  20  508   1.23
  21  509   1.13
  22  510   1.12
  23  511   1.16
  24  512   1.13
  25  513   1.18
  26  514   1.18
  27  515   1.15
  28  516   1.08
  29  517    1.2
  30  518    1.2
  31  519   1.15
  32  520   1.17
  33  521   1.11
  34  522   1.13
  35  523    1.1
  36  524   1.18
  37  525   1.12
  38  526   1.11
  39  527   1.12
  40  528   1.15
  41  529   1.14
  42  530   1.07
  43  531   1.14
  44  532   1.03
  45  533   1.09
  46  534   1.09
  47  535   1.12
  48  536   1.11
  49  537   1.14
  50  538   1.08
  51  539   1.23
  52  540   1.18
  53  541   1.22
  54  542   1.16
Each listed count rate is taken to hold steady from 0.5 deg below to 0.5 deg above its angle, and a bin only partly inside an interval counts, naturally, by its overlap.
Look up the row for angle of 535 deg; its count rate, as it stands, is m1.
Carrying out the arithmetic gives 1.12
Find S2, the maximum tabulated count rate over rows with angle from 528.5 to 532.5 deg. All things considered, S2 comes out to 1.14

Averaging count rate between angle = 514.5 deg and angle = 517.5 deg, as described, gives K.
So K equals 1.14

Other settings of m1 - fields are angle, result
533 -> 1.09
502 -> 1.14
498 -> 1.09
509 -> 1.13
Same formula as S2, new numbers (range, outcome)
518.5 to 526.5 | 1.18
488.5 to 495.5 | 1.07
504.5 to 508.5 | 1.35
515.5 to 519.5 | 1.2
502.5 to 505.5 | 1.24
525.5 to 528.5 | 1.15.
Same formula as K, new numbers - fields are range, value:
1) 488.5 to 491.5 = 0.996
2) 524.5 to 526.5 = 1.12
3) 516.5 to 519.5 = 1.18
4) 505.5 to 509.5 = 1.24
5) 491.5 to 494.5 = 1.01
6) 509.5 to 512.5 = 1.14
